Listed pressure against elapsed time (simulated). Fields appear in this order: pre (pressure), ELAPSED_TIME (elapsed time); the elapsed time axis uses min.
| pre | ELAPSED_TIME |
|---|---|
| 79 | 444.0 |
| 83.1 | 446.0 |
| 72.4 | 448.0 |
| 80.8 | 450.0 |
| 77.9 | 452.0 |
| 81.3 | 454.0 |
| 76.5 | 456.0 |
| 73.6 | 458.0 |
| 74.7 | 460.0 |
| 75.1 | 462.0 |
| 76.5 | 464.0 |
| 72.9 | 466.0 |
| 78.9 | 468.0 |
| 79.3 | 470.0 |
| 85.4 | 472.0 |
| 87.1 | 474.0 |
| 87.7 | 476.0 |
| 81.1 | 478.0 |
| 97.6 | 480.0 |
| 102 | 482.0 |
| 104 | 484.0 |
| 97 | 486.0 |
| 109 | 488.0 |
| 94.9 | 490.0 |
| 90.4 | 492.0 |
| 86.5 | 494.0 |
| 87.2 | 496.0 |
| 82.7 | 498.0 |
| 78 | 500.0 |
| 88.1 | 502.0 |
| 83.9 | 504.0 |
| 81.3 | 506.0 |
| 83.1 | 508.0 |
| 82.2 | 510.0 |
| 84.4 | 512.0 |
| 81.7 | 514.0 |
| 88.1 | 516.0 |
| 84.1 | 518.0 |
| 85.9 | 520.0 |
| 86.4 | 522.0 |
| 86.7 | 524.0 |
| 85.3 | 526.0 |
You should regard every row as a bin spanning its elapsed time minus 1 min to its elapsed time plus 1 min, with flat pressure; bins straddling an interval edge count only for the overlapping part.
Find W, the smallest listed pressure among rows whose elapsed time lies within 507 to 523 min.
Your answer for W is 81.7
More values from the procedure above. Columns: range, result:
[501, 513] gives 81.3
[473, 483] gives 81.1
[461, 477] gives 72.9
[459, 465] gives 74.7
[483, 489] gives 97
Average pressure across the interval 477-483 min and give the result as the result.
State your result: 93.6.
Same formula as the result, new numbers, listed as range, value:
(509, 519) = 84.1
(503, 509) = 82.8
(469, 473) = 82.3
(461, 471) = 76.5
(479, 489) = 102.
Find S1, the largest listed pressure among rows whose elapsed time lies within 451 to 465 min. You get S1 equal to 81.3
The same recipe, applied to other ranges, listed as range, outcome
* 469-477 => 87.7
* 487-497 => 109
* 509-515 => 84.4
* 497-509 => 88.1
